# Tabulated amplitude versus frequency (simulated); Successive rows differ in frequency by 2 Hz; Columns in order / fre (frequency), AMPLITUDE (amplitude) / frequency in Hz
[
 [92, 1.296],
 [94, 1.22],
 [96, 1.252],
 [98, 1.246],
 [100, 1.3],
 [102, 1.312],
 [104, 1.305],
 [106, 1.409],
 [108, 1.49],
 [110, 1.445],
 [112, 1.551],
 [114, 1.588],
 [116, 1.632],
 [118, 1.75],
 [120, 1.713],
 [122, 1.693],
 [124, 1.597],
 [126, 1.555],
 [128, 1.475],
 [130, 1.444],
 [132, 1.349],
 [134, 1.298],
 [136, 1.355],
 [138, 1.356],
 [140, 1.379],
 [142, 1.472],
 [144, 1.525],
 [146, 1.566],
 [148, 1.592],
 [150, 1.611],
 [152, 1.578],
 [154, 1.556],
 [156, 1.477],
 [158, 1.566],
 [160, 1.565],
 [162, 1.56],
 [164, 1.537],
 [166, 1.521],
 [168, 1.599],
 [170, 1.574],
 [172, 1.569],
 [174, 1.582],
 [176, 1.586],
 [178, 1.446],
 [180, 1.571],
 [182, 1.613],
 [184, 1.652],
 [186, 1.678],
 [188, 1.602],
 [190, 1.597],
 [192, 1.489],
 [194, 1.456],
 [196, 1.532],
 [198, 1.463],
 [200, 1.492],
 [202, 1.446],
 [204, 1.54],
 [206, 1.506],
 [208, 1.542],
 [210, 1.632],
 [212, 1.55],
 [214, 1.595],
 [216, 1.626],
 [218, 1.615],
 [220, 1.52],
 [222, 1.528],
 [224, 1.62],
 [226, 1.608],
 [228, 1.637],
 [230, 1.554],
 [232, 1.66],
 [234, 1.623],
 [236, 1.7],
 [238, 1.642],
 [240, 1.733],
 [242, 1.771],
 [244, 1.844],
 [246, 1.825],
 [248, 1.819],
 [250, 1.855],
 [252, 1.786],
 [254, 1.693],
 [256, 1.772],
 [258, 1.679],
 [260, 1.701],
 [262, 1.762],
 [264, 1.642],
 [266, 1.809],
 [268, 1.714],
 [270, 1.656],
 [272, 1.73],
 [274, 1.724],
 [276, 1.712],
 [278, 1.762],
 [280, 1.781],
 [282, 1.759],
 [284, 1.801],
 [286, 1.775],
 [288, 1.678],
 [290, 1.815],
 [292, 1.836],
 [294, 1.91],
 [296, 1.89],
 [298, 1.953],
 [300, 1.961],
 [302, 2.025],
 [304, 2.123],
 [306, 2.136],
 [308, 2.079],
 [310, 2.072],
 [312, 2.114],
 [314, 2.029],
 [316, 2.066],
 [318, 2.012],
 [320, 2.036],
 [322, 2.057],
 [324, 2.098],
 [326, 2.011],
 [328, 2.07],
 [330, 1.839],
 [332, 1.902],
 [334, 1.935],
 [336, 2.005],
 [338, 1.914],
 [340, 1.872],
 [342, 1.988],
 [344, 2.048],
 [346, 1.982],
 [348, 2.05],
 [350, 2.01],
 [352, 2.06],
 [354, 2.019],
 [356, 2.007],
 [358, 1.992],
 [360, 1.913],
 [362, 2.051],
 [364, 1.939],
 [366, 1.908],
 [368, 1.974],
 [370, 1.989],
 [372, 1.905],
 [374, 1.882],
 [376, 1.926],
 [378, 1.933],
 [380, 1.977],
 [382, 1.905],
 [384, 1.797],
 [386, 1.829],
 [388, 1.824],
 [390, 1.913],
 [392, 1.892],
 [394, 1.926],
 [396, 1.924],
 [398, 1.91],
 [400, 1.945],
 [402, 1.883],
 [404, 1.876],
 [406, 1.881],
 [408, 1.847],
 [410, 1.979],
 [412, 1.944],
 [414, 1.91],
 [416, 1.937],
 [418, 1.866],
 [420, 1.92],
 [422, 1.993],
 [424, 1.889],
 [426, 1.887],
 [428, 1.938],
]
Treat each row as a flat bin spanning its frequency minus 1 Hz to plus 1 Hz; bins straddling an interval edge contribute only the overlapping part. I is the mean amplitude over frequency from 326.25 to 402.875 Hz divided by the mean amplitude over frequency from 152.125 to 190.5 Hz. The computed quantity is 1.24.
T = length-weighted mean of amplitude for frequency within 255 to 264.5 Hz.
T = 1.71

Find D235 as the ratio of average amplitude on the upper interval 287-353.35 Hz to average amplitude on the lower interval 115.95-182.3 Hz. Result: 1.29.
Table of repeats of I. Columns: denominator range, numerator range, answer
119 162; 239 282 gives 1.16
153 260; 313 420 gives 1.21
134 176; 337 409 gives 1.27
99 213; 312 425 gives 1.28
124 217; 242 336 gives 1.23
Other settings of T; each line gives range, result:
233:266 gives 1.74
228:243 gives 1.67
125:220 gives 1.53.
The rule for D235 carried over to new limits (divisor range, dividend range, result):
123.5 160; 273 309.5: 1.26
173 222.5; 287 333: 1.28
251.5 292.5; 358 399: 1.10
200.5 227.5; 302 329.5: 1.32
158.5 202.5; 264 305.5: 1.17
